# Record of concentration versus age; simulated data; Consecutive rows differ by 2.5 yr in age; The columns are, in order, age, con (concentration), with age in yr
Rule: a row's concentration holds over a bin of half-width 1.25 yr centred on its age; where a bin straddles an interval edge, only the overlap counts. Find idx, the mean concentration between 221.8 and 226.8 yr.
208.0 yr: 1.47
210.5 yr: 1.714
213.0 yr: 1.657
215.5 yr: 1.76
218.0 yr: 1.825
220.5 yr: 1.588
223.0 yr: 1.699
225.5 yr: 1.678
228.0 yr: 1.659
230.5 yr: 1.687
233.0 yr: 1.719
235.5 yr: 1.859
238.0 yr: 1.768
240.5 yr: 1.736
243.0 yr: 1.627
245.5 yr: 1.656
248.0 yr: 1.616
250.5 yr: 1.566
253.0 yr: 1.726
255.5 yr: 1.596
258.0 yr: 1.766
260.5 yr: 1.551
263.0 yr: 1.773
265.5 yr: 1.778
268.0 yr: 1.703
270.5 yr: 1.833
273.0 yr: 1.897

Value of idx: 1.69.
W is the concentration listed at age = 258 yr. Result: 1.766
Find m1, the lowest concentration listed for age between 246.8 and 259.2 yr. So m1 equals 1.566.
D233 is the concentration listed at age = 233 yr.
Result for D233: 1.719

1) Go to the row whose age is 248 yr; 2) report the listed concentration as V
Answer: 1.616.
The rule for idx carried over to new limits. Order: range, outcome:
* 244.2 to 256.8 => 1.63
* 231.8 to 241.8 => 1.77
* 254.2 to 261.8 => 1.64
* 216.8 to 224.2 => 1.7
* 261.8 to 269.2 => 1.75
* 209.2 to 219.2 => 1.74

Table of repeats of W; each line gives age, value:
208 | 1.47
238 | 1.768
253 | 1.726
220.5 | 1.588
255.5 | 1.596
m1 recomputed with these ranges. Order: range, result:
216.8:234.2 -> 1.588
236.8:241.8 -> 1.736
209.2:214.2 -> 1.657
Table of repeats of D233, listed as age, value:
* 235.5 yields 1.859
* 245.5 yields 1.656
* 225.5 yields 1.678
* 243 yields 1.627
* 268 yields 1.703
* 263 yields 1.773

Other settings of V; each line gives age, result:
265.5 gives 1.778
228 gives 1.659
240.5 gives 1.736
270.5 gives 1.833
